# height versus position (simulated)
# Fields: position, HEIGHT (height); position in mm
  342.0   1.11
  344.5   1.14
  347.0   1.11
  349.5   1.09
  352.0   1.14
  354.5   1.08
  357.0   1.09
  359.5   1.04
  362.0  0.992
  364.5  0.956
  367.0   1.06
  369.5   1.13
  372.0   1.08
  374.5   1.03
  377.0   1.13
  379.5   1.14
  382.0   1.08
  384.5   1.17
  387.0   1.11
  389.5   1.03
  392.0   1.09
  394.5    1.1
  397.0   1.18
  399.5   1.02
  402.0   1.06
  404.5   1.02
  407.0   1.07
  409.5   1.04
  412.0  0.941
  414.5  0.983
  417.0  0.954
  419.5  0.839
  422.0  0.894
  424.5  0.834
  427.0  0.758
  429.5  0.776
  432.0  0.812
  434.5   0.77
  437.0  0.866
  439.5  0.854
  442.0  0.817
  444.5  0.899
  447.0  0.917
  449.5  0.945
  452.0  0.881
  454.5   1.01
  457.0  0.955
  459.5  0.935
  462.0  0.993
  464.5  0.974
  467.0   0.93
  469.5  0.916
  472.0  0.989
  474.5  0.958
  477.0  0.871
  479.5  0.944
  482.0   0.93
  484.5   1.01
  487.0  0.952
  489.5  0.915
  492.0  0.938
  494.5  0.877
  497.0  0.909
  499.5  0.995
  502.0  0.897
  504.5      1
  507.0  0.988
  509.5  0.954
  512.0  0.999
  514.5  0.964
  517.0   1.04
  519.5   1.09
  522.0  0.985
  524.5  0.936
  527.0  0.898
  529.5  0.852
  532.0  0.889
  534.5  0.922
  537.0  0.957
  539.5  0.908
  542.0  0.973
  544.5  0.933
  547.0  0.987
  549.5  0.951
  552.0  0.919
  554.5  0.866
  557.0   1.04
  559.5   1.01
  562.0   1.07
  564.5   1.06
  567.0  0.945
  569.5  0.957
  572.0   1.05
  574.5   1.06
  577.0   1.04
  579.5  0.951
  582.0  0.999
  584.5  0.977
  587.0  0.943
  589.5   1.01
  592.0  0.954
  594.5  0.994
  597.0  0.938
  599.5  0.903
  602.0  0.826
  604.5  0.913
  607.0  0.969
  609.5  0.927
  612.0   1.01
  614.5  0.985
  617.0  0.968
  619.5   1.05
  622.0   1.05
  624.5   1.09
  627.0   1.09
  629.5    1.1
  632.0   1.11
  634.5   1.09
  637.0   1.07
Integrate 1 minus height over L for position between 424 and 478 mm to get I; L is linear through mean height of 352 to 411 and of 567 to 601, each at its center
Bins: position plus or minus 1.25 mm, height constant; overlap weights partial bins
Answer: 7.63 mm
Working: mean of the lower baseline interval 1.07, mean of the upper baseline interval 0.98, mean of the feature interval 0.895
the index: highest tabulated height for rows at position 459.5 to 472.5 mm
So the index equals 0.993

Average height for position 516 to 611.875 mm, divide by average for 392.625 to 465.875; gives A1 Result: 1.03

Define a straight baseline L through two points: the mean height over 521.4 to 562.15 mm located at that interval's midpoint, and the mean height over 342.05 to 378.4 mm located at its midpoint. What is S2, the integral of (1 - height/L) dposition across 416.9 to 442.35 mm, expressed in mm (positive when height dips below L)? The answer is 4.9 mm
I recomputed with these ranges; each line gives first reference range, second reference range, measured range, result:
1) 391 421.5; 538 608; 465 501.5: 2.2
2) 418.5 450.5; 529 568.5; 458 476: -1.6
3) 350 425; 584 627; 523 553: 2.1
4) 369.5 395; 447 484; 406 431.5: 3.2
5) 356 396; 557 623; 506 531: 1.1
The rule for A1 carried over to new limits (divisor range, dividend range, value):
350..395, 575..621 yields 0.89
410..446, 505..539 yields 1.11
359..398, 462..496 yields 0.87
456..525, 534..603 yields 1.01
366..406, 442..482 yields 0.86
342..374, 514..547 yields 0.88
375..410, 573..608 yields 0.89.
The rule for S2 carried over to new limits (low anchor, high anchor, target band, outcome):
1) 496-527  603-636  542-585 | 0.5 mm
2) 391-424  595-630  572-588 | -0.2 mm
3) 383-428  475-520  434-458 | 2.2 mm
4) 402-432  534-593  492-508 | 0.2 mm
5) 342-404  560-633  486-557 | 5.5 mm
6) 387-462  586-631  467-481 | 0.3 mm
